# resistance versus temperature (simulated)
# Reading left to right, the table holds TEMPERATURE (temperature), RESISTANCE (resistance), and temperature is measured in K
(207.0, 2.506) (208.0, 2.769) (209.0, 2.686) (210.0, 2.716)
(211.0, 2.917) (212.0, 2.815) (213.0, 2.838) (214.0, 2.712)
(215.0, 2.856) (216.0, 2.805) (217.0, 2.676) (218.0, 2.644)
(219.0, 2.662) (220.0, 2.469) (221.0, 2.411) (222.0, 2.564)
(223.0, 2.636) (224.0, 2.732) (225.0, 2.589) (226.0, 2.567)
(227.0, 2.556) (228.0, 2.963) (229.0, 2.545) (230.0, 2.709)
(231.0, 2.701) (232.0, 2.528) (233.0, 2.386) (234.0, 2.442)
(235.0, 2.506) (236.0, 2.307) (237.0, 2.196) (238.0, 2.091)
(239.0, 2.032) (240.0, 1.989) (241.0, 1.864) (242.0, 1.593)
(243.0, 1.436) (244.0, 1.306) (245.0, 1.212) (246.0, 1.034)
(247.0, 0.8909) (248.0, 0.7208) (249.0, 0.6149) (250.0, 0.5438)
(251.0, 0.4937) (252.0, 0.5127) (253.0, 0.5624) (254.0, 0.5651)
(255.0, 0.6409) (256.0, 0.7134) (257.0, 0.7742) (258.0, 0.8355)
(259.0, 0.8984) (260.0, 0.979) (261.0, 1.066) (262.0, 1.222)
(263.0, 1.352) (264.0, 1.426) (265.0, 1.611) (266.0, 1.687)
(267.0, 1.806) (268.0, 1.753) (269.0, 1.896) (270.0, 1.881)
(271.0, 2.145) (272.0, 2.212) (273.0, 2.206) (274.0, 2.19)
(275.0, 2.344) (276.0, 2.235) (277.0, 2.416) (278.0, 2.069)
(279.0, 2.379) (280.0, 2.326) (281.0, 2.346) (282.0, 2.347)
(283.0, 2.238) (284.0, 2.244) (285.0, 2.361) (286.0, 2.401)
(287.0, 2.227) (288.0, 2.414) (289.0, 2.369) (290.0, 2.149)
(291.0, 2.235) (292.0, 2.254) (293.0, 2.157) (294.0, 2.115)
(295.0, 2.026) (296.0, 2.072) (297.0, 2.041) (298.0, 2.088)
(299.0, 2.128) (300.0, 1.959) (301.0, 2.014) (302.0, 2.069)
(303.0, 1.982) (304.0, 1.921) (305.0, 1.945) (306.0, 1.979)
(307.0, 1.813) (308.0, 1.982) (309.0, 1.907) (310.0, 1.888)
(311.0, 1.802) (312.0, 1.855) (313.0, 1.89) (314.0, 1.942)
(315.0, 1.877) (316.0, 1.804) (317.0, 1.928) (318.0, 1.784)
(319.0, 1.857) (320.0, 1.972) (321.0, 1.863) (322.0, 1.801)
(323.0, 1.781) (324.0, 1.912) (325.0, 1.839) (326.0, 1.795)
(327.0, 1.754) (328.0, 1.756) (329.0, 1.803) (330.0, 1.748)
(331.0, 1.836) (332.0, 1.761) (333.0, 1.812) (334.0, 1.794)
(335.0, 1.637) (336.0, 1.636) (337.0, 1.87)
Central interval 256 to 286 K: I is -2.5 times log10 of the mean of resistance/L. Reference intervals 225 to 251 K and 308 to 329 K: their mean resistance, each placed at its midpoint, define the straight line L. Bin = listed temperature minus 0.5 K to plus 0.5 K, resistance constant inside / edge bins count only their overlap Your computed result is 0.03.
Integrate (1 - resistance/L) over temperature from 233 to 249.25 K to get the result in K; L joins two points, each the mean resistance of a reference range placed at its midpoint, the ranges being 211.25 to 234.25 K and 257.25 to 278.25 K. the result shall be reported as 4.4 K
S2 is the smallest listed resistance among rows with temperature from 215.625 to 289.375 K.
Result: 0.4937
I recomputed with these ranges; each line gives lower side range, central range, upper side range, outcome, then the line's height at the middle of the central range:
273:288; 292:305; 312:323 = 0.019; 2.09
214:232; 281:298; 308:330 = -0.066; 2.1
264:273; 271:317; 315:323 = -0.138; 1.86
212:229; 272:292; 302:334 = -0.063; 2.16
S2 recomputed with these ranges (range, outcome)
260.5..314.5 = 1.066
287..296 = 2.026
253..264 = 0.5624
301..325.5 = 1.781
